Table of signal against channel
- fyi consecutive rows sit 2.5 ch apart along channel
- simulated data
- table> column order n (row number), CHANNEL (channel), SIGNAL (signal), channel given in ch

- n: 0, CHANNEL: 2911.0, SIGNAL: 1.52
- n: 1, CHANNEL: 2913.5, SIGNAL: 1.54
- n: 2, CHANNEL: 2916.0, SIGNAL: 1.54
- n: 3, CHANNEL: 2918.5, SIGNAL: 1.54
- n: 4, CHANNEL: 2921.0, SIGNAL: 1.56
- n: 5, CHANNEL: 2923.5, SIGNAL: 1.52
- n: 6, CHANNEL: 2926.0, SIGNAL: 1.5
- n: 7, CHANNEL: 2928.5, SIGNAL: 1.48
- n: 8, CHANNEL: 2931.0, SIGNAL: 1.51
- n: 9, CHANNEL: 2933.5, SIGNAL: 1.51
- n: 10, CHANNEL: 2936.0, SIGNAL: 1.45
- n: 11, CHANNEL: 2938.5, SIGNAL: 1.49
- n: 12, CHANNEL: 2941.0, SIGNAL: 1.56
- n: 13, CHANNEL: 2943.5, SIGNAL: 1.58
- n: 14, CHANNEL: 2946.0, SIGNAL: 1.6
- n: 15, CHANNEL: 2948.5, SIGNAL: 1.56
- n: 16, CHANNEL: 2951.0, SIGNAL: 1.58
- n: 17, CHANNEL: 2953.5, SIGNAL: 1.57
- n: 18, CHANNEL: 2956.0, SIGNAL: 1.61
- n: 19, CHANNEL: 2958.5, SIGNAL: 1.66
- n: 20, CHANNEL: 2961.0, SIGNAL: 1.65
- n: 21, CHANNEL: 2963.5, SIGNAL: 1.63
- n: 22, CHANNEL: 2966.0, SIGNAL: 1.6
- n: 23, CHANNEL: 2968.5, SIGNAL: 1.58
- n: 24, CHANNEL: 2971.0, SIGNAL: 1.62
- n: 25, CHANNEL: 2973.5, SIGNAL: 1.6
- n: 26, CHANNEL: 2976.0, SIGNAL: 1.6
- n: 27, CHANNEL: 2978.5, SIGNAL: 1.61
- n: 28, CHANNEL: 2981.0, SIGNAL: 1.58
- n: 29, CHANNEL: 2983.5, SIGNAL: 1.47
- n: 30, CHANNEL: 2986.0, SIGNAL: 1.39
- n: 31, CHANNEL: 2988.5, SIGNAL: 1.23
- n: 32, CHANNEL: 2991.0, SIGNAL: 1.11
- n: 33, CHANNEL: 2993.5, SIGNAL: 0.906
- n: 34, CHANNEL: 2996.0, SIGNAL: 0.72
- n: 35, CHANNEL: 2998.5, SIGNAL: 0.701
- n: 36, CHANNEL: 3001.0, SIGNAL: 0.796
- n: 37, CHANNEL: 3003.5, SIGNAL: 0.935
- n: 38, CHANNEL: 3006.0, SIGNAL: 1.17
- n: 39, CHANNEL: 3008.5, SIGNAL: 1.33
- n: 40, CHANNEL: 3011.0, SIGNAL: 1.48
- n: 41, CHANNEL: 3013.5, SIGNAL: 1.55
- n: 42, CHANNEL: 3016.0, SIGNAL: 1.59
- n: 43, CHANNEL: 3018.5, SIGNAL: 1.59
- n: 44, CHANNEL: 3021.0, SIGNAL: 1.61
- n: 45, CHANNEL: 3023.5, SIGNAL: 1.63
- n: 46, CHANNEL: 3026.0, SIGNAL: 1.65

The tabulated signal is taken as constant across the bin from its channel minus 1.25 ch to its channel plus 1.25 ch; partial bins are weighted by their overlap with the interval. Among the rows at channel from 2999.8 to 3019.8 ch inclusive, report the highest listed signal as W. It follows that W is 1.59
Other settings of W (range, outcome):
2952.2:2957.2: 1.61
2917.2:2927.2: 1.56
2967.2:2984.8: 1.62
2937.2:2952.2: 1.6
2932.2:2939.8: 1.51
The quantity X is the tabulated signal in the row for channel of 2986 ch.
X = 1.39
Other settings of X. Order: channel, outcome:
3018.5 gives 1.59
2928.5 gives 1.48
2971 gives 1.62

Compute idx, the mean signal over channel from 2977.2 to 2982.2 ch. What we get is 1.6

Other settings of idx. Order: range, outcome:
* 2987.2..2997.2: 0.995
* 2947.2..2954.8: 1.57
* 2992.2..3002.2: 0.782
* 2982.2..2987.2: 1.43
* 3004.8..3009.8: 1.25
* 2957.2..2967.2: 1.64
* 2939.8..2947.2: 1.58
